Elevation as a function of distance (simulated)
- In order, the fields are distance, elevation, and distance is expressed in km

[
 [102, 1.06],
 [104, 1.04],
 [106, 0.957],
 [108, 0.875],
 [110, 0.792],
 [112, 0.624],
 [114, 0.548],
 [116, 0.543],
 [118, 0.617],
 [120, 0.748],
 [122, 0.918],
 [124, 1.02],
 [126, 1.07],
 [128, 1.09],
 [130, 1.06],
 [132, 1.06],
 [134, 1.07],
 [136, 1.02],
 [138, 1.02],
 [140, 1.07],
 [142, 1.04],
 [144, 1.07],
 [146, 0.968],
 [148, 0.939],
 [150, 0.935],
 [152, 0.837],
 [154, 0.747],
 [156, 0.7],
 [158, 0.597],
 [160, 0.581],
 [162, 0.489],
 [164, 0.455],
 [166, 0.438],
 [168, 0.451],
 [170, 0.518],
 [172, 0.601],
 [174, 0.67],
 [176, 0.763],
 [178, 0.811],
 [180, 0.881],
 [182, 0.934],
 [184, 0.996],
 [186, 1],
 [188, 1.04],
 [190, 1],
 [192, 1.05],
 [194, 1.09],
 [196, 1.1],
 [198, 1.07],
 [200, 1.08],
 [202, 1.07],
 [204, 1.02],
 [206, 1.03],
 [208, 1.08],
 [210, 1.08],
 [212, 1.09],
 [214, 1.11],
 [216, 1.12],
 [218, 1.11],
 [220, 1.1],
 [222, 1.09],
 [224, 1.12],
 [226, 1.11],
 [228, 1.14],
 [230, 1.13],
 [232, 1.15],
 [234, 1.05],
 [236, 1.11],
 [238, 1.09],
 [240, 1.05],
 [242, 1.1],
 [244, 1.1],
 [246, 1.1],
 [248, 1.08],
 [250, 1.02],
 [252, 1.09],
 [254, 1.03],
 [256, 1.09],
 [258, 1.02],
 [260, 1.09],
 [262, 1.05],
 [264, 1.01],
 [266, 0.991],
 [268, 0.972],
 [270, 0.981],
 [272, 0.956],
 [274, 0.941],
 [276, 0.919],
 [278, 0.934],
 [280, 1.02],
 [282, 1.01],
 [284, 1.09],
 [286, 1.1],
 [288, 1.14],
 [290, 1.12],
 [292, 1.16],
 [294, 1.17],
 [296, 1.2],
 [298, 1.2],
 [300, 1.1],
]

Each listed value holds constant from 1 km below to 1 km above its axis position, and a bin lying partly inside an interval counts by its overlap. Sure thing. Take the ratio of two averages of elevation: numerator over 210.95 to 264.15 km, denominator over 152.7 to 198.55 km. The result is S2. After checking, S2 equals 1.40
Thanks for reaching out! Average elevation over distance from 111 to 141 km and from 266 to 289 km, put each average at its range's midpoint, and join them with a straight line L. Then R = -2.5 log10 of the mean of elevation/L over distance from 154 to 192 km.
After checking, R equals 0.270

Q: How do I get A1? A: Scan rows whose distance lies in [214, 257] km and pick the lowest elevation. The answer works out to 1.02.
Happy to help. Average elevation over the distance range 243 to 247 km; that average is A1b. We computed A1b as 1.1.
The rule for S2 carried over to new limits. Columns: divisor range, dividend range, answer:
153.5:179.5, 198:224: 1.79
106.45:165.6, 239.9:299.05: 1.26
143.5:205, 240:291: 1.25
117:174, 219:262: 1.32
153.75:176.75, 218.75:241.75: 1.91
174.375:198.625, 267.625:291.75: 1.05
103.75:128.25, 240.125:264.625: 1.30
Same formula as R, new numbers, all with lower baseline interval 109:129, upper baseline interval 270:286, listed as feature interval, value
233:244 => -0.15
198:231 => -0.20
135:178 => 0.11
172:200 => -0.08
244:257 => -0.12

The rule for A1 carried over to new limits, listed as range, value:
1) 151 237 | 0.438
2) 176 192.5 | 0.763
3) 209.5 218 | 1.08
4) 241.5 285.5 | 0.919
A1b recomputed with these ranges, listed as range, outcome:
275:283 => 0.971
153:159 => 0.681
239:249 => 1.09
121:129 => 1.02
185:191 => 1.01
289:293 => 1.14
